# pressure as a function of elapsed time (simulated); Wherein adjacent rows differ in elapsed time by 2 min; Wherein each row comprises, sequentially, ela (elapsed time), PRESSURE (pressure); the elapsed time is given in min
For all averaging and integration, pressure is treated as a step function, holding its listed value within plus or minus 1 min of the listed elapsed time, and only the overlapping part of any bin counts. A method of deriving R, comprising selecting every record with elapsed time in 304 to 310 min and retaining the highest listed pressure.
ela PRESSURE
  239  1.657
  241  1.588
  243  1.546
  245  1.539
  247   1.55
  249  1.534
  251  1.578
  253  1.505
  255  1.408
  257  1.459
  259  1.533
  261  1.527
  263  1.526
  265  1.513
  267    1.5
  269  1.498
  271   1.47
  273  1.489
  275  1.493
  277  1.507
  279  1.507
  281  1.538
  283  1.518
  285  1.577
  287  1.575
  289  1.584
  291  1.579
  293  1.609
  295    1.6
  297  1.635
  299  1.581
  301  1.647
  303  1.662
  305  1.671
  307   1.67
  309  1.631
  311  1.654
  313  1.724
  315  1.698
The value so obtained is 1.671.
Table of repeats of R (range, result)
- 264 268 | 1.513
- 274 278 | 1.507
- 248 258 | 1.578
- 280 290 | 1.584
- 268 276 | 1.498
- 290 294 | 1.609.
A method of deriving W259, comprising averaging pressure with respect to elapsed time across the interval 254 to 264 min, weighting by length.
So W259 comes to 1.49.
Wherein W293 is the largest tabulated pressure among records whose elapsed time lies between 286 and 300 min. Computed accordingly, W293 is 1.635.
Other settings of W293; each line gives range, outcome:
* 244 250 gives 1.55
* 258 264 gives 1.533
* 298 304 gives 1.662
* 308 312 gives 1.654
